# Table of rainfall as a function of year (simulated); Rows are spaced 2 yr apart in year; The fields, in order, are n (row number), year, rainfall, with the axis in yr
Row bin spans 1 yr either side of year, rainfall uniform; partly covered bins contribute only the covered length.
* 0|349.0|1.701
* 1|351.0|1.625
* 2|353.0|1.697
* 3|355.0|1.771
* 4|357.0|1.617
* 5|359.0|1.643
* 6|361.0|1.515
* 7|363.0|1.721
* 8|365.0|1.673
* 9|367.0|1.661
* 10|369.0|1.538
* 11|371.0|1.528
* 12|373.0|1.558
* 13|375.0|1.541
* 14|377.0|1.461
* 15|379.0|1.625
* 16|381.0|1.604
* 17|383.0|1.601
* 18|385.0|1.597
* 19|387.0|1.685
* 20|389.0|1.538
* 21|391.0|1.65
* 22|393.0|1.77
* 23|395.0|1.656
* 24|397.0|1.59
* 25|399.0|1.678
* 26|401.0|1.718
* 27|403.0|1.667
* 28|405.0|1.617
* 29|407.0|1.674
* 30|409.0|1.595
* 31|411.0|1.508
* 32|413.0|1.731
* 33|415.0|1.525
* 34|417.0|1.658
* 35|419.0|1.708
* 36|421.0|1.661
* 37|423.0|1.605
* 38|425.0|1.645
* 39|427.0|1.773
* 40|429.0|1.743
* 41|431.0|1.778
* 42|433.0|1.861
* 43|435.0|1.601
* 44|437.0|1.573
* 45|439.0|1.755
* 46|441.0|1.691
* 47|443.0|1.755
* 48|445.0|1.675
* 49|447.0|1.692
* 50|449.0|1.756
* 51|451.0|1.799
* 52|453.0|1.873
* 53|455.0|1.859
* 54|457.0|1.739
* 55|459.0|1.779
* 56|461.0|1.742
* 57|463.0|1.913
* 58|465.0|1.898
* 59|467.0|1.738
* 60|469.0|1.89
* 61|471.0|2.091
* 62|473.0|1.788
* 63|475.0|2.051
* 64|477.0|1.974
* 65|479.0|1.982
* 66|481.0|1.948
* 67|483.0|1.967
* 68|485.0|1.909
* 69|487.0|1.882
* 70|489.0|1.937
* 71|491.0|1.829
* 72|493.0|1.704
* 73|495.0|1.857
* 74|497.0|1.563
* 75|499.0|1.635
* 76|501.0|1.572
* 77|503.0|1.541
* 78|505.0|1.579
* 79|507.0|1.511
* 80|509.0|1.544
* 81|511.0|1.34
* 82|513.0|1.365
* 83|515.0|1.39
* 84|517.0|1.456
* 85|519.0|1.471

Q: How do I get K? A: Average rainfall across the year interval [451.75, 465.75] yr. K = 1.83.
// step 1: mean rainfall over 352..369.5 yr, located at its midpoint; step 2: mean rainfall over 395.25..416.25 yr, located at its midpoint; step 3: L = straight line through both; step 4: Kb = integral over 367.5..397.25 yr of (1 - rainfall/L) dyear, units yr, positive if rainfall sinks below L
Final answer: 0.8 yr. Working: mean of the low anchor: 1.65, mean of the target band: 1.6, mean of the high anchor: 1.63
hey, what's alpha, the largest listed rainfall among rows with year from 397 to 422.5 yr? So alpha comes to 1.731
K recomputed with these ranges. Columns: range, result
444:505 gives 1.82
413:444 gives 1.69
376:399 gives 1.62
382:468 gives 1.7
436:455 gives 1.74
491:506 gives 1.65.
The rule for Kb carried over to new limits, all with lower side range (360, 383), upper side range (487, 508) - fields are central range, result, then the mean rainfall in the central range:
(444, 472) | -2.80 yr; 1.82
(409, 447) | -1.16 yr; 1.68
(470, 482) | -2.21 yr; 1.97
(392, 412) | -0.48 yr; 1.65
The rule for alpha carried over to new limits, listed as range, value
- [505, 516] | 1.579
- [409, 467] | 1.913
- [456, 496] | 2.091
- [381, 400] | 1.77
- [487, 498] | 1.937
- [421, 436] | 1.861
